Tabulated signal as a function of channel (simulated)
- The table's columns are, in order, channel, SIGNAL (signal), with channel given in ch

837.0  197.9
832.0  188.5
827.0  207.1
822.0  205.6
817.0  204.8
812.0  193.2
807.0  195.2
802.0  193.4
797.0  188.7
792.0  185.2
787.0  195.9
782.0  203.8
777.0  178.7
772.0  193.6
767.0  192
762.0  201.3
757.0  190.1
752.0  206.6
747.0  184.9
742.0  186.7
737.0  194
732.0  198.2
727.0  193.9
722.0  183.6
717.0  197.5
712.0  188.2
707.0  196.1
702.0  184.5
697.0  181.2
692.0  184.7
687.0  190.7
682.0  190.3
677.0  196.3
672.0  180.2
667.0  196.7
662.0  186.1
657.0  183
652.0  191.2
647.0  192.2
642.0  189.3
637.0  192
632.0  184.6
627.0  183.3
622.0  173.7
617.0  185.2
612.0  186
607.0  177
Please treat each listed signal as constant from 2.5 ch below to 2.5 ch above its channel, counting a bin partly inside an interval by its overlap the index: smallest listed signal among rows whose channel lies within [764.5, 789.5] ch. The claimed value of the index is 178.7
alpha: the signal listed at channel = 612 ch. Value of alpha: 186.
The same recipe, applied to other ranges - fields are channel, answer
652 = 191.2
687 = 190.7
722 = 183.6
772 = 193.6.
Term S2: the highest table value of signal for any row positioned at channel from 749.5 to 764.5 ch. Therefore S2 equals 206.6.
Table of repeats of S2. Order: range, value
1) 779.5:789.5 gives 203.8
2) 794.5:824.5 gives 205.6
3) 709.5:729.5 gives 197.5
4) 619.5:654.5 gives 192.2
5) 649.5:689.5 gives 196.7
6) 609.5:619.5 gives 186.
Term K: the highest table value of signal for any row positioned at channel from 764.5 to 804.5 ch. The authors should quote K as 203.8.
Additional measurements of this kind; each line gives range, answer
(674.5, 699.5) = 196.3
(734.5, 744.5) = 194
